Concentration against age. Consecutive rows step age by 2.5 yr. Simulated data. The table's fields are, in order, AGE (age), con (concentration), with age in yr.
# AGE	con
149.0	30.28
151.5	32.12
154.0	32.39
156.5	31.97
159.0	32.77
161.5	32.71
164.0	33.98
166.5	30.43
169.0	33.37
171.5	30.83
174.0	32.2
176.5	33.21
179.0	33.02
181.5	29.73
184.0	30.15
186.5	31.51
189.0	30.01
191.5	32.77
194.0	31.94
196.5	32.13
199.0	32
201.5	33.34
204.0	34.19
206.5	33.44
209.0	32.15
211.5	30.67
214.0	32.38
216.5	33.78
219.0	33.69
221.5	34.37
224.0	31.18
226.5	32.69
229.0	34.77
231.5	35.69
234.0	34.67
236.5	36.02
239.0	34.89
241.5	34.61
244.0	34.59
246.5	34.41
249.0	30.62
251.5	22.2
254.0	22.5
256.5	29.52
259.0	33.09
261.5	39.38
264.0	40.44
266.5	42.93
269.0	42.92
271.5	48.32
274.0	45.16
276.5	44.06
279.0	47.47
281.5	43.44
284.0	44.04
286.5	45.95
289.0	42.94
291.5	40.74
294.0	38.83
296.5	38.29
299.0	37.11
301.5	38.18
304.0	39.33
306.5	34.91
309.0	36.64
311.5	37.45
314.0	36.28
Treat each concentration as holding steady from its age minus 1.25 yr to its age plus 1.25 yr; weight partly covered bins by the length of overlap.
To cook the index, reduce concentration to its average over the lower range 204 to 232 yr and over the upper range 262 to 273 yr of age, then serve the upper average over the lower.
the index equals 1.31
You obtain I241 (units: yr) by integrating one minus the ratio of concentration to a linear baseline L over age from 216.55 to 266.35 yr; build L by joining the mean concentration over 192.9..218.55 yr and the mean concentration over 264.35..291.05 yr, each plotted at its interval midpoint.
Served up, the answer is 6.50 yr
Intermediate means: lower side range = 32.6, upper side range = 44.5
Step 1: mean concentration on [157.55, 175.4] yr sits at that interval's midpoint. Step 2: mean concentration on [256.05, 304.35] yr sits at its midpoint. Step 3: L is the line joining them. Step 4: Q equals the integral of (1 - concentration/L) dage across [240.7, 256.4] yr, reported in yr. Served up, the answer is 3.7 yr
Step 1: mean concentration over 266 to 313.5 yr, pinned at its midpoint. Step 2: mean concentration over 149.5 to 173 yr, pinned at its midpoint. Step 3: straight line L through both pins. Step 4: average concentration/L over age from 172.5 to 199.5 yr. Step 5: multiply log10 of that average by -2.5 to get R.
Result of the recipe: 0.08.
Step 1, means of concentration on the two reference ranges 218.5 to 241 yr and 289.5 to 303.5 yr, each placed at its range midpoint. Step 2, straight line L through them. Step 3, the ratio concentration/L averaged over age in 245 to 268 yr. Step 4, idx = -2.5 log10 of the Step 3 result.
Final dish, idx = 0.10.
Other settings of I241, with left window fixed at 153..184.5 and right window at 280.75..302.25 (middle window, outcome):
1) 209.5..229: 1.6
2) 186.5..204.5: 1.0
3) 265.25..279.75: -2.0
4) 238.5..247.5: 0.7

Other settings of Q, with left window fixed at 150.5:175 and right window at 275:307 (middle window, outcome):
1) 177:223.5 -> 3.5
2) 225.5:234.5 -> 0.6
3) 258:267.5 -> 0.1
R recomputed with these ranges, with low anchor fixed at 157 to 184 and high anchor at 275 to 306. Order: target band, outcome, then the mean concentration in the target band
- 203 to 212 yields 0.074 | 32.7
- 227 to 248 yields 0.077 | 34.8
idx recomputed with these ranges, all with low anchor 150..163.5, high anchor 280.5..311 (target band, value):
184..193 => 0.10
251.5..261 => 0.31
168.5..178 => 0.03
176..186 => 0.08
